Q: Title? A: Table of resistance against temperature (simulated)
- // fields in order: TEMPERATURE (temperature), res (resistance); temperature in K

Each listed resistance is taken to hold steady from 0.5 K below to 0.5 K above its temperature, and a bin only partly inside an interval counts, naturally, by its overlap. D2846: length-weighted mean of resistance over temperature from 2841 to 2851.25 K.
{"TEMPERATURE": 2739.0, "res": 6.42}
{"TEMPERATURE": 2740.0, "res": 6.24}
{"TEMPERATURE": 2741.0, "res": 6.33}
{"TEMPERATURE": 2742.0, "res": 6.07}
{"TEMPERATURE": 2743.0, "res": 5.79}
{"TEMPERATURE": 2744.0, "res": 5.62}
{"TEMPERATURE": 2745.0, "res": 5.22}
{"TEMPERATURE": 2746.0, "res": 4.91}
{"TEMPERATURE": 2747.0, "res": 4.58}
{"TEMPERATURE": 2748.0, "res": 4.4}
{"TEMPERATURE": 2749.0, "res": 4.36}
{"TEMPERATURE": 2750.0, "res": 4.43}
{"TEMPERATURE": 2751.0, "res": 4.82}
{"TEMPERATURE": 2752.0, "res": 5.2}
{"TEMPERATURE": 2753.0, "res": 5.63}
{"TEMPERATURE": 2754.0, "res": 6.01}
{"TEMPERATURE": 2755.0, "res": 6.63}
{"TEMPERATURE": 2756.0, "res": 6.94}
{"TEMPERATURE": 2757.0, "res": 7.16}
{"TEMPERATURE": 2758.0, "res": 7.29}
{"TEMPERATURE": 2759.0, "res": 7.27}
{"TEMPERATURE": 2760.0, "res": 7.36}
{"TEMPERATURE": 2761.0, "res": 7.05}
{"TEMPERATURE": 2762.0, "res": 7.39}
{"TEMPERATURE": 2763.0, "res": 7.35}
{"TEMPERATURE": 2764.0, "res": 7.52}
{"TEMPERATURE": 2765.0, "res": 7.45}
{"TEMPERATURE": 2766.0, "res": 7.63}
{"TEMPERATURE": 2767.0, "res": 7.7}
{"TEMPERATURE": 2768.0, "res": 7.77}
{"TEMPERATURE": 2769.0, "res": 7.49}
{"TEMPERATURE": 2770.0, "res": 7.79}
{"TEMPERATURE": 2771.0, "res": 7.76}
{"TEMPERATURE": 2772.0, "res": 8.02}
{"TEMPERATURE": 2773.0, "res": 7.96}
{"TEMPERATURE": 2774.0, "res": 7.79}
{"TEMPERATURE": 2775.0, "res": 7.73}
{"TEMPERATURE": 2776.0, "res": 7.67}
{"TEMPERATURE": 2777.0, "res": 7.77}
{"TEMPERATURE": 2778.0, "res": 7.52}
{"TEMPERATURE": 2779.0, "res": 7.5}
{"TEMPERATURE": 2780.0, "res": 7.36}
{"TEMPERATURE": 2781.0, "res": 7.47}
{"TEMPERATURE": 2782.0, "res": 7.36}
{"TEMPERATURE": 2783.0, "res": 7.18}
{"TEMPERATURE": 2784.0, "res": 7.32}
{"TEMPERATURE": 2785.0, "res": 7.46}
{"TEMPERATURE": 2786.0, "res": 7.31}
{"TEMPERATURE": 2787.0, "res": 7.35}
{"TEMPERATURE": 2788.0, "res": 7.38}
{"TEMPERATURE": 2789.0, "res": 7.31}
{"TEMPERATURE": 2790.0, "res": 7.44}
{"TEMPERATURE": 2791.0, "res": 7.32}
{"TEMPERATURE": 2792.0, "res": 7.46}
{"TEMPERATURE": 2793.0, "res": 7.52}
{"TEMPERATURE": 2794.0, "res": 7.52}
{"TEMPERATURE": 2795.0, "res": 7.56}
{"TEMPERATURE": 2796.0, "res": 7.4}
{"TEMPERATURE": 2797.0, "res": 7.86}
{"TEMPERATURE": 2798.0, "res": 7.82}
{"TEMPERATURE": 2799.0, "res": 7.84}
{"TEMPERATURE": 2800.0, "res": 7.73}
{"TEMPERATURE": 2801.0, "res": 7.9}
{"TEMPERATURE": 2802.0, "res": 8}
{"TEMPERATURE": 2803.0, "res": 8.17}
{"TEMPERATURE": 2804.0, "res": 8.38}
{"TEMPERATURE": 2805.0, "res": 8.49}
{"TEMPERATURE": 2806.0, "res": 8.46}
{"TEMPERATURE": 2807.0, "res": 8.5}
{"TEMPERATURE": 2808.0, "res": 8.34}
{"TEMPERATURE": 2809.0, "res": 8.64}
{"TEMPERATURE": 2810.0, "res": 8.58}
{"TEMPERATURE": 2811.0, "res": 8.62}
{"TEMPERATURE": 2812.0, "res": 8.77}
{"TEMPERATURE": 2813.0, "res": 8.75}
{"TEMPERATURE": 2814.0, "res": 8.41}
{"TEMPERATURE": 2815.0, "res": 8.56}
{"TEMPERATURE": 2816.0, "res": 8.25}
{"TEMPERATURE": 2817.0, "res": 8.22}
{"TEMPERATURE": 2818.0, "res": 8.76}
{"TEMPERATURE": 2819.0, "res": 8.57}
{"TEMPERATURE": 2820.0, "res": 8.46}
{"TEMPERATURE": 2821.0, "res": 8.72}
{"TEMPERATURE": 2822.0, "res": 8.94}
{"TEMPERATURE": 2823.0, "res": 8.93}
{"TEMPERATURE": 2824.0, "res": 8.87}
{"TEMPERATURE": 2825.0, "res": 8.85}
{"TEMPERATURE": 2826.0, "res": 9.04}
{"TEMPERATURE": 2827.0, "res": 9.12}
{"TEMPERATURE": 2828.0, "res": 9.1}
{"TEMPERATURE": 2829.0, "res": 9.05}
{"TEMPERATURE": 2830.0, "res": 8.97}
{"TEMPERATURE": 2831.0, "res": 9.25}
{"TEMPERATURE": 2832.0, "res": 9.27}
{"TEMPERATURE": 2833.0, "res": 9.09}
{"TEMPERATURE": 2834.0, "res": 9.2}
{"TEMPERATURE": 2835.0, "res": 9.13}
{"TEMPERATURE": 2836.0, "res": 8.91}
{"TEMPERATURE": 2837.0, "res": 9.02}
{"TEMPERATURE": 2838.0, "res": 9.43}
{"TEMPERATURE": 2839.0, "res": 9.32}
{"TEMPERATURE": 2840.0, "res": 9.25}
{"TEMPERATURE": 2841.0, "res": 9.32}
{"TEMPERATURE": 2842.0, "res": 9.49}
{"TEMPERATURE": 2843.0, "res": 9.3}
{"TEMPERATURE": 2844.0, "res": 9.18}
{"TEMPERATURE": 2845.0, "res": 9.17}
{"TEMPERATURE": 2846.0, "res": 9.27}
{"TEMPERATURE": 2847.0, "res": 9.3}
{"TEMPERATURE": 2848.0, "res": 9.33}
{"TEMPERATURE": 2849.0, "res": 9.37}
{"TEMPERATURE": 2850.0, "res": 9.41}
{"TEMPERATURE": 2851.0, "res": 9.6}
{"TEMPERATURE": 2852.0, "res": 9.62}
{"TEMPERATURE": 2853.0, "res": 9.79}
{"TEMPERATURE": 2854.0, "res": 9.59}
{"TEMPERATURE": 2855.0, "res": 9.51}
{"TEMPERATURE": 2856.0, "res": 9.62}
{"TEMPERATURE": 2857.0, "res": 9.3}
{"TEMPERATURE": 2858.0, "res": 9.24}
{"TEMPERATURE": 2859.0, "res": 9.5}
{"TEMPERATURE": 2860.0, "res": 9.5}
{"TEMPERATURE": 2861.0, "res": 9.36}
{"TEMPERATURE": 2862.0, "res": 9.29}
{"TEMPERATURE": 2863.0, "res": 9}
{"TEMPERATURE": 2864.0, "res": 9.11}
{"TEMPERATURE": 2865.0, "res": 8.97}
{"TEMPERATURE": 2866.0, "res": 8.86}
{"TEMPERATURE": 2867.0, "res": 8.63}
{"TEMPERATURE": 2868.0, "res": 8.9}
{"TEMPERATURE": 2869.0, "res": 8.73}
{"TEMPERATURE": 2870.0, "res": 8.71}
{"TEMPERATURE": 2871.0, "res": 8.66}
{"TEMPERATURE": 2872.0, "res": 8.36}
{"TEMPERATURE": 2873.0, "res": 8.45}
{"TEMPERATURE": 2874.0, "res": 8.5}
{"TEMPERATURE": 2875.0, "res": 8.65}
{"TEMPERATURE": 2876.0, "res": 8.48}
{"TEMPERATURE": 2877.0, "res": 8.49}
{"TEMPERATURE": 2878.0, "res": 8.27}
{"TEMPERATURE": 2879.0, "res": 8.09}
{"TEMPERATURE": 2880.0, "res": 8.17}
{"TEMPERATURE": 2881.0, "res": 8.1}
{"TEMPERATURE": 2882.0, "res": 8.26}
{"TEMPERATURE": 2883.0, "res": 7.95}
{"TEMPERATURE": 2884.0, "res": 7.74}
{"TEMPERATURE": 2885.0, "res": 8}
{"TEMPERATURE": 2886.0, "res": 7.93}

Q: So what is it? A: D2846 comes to 9.33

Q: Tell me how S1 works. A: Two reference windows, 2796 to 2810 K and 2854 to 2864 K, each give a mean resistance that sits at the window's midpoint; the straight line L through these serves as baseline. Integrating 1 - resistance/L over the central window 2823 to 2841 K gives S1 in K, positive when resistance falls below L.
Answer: -0.7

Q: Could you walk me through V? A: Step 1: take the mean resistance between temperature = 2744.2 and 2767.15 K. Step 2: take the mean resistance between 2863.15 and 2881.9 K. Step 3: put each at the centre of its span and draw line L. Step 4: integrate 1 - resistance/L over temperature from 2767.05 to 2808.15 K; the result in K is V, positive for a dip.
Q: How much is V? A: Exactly -4.9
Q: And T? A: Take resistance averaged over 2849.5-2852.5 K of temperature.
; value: 9.54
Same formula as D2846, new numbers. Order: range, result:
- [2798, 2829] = 8.53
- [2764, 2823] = 7.92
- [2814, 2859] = 9.13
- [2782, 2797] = 7.41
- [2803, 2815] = 8.53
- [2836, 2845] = 9.26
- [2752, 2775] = 7.28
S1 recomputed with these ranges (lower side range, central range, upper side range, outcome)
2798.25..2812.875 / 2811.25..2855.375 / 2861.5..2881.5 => -3.28 K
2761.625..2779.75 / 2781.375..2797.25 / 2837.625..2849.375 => 1.30 K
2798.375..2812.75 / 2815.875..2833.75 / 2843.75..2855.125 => -0.14 K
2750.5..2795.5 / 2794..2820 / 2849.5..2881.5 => -1.17 K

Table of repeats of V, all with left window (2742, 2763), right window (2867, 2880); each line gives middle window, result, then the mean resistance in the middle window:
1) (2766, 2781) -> -3.07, 7.69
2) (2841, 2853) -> -2.16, 9.38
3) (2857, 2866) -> -1.06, 9.23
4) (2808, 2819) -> -1.99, 8.55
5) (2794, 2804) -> -1.29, 7.82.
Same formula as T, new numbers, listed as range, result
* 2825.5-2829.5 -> 9.08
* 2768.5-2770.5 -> 7.64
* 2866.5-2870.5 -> 8.74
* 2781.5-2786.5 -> 7.33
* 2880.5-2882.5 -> 8.18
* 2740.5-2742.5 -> 6.2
